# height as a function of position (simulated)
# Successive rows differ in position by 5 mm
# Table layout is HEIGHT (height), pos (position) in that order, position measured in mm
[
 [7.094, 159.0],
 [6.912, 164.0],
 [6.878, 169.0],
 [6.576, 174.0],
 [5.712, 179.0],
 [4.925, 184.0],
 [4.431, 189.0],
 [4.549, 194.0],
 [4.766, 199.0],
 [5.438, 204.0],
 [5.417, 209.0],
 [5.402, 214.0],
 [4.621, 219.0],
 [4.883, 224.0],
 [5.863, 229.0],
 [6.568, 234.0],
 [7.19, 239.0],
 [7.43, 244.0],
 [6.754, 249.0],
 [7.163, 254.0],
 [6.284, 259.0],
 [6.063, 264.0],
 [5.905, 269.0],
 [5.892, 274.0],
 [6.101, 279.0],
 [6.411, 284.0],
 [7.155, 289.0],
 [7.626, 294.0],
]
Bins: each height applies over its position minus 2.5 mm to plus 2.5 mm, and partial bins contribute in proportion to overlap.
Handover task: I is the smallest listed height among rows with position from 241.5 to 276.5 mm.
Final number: 5.892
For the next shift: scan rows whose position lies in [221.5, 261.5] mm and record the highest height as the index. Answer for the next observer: 7.43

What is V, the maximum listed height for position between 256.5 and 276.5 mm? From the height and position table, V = 6.284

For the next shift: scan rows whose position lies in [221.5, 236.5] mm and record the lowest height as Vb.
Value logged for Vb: 4.883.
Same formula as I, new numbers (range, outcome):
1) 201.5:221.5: 4.621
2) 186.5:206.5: 4.431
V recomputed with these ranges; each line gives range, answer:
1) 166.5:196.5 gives 6.878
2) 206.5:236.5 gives 6.568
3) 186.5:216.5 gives 5.438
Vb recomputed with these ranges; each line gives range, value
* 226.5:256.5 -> 5.863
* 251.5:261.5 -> 6.284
